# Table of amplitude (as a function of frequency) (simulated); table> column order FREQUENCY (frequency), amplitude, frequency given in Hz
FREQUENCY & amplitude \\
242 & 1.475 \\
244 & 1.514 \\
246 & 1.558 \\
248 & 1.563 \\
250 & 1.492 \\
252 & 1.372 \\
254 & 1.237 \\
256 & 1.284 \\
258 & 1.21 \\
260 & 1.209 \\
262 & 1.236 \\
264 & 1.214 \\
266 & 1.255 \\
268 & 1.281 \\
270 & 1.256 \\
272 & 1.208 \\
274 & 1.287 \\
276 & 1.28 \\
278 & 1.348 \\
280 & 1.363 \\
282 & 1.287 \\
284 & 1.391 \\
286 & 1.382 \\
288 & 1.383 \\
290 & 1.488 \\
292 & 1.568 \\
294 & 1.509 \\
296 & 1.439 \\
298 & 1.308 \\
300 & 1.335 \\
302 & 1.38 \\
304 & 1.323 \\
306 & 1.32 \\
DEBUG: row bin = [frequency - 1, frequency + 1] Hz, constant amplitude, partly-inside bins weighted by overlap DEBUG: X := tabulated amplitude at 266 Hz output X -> 1.255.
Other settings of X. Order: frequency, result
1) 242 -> 1.475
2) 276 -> 1.28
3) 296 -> 1.439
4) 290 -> 1.488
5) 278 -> 1.348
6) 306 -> 1.32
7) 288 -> 1.383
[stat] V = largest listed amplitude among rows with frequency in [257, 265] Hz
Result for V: 1.236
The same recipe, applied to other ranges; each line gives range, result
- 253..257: 1.284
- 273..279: 1.348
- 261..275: 1.287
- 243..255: 1.563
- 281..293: 1.568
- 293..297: 1.509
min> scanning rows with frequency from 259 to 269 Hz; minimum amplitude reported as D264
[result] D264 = 1.209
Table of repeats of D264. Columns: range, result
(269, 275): 1.208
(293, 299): 1.308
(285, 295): 1.382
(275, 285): 1.28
